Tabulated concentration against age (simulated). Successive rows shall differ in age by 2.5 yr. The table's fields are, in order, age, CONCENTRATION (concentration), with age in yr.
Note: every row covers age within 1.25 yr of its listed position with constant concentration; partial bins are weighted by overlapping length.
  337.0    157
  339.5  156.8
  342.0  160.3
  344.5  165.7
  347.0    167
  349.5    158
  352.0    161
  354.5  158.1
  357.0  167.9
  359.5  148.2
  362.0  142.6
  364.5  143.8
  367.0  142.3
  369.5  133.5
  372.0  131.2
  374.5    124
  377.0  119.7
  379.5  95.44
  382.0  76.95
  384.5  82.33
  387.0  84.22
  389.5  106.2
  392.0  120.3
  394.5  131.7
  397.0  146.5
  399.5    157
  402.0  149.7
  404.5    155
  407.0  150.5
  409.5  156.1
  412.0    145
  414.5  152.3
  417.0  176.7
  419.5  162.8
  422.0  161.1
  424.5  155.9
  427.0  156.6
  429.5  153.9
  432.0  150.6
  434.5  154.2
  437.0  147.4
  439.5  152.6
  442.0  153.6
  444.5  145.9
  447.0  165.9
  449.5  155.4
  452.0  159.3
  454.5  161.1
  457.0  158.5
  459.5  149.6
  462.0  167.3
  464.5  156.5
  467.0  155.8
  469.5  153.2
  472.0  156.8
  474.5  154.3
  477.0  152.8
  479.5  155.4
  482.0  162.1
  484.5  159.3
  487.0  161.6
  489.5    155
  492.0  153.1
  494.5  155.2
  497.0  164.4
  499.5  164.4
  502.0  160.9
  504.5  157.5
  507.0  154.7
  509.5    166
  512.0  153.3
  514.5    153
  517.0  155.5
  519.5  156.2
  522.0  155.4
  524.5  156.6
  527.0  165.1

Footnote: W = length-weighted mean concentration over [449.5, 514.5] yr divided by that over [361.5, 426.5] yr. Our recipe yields 1.17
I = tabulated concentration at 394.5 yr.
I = 131.7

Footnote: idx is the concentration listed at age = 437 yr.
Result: 147.4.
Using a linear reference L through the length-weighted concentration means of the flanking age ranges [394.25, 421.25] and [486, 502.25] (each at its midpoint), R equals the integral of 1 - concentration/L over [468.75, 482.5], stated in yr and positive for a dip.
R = 0.2 yr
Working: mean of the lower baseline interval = 154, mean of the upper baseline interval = 159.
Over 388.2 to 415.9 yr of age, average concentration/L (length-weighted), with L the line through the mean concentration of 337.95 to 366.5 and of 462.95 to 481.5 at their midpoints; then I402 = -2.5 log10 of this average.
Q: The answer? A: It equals 0.10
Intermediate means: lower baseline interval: 157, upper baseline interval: 155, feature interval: 143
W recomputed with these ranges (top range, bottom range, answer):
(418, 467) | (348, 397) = 1.22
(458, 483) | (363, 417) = 1.20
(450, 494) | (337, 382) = 1.09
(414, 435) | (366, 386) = 1.41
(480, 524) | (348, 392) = 1.23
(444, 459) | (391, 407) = 1.09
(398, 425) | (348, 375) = 1.06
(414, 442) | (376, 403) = 1.36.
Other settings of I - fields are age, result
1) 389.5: 106.2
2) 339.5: 156.8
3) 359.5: 148.2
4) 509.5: 166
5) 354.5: 158.1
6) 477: 152.8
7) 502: 160.9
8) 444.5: 145.9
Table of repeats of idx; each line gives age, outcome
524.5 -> 156.6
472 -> 156.8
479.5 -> 155.4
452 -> 159.3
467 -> 155.8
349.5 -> 158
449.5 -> 155.4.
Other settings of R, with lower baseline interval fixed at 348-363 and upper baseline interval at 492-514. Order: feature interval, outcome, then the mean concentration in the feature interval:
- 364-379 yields 2.6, 130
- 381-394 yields 5.0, 96.5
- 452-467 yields 0.0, 158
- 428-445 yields 0.7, 151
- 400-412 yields 0.4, 152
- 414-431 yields -0.3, 160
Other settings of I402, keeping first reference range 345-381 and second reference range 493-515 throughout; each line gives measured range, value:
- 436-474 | -0.02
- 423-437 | -0.03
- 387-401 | 0.14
